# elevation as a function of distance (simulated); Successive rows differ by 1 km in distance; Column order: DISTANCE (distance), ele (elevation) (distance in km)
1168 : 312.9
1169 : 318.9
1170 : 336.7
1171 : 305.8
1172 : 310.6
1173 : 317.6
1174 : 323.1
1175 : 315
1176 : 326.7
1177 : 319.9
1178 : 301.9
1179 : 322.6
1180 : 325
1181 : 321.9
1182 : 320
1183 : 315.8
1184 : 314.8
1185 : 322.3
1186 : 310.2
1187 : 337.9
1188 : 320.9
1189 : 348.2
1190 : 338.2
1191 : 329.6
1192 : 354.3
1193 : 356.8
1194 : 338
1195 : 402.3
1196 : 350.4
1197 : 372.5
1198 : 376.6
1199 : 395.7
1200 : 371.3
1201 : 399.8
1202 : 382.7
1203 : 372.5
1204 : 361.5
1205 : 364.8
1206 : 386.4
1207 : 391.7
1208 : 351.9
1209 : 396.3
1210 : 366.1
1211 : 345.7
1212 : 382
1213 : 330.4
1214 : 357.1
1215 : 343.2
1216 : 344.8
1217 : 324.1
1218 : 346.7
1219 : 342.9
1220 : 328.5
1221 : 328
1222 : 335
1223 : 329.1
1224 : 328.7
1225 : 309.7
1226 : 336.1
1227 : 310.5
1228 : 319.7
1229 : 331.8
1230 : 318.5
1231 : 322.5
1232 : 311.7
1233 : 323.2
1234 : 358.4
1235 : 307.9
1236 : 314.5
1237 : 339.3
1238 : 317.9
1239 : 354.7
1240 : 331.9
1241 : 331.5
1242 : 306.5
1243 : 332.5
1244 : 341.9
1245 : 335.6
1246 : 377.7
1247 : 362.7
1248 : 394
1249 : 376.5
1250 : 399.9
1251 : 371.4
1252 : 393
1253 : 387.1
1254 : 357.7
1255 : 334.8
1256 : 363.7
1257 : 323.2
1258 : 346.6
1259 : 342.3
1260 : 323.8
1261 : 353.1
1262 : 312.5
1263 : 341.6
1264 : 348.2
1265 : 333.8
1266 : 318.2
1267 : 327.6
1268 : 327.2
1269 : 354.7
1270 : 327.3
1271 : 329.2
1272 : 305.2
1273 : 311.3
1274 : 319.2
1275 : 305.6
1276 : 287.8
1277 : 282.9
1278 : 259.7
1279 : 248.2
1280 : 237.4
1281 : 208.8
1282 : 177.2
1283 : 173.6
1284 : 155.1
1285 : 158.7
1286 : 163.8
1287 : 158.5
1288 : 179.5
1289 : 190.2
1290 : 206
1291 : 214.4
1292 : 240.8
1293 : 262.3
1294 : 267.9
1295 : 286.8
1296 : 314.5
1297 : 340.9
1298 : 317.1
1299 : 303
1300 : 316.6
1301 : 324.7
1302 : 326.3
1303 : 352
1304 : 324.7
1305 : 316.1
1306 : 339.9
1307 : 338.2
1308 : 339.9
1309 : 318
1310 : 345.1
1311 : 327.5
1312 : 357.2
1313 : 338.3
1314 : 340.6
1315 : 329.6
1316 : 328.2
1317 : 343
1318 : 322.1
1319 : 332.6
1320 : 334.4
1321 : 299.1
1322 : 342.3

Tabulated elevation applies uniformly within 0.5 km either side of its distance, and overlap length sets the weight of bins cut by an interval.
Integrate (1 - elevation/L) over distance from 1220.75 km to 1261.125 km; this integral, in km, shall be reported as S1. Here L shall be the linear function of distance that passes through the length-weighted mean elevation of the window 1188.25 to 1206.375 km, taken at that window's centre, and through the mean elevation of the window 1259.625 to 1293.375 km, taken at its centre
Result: -4.1 km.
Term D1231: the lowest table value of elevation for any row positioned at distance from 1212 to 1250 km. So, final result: 306.5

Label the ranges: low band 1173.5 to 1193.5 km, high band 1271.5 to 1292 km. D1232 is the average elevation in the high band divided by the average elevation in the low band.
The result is 0.70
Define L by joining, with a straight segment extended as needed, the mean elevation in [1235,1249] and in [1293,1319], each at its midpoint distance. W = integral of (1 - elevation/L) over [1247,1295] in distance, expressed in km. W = 6.12 km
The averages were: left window 342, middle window 292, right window 325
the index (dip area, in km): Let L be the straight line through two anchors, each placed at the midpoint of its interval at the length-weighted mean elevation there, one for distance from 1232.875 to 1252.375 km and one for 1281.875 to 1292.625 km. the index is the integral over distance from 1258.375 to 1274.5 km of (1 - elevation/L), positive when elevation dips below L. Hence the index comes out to -4.30 km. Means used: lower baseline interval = 349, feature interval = 330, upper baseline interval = 185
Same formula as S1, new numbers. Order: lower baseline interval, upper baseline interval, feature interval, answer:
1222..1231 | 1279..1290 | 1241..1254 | -4.3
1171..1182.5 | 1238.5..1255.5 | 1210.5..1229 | 0.4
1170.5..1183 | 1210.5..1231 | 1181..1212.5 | -3.0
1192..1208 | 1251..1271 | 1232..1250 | 0.5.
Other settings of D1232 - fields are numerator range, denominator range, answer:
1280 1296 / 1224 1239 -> 0.64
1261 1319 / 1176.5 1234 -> 0.85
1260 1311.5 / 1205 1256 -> 0.82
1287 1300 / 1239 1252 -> 0.72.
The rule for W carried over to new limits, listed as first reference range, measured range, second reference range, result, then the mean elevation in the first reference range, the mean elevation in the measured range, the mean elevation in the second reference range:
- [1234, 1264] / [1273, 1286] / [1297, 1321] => 4.0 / 348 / 235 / 331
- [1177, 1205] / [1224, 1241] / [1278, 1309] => -0.8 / 347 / 326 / 260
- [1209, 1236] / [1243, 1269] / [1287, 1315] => -2.6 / 335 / 351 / 299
